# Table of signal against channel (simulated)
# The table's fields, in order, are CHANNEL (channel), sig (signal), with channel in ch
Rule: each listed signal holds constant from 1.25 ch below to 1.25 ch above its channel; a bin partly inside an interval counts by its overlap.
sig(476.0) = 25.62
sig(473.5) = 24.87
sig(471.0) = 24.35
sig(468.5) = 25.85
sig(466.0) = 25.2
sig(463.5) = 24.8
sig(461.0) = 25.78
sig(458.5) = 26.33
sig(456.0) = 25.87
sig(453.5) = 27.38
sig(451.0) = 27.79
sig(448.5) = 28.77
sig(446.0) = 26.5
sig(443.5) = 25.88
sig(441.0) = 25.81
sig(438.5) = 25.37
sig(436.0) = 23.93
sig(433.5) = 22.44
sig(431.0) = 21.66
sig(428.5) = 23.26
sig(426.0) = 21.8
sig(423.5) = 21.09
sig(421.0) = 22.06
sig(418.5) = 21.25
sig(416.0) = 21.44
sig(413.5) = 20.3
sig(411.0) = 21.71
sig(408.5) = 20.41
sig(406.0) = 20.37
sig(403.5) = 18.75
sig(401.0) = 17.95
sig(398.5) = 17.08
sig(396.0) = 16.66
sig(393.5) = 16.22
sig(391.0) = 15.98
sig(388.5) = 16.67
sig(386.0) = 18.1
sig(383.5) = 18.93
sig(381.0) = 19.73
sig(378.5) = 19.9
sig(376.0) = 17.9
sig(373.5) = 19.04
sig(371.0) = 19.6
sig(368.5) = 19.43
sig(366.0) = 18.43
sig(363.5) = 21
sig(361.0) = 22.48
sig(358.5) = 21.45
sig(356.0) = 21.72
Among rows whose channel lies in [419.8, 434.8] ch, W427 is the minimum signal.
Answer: 21.09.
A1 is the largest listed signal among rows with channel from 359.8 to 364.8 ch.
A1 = 22.48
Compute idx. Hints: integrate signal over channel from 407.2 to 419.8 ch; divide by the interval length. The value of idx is 21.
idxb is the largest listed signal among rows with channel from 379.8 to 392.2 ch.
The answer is 19.73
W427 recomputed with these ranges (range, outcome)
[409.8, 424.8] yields 20.3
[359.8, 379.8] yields 17.9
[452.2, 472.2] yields 24.35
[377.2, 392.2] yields 15.98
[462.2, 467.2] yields 24.8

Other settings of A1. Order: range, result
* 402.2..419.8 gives 21.71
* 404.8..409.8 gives 20.41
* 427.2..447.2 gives 26.5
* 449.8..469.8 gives 27.79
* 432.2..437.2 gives 23.93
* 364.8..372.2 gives 19.6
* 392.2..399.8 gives 17.08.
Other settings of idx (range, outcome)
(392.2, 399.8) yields 16.7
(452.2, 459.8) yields 26.5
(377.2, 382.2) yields 19.8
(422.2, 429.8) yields 22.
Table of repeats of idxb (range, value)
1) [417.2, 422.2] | 22.06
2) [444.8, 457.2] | 28.77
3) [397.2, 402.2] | 17.95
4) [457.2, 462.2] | 26.33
